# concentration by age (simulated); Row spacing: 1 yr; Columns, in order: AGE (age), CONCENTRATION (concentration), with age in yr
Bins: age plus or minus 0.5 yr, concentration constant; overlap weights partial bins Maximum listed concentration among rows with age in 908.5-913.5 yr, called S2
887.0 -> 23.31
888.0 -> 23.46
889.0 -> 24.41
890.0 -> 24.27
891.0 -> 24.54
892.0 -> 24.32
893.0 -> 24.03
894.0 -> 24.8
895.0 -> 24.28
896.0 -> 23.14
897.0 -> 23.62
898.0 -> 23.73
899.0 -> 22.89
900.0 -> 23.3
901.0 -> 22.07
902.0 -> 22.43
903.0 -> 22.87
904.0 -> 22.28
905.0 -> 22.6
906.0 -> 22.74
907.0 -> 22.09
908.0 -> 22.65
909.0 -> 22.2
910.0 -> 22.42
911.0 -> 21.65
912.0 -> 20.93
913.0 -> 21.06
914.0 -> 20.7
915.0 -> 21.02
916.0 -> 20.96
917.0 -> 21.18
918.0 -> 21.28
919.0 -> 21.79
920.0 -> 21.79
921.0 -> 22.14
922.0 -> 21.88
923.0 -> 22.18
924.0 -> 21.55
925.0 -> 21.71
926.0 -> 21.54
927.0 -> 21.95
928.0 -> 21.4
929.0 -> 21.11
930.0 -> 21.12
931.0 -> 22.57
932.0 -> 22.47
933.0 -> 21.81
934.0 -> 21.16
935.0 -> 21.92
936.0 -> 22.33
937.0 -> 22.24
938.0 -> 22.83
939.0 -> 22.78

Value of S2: 22.42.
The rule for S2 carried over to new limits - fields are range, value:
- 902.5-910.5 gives 22.87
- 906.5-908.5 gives 22.65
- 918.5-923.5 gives 22.18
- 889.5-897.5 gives 24.8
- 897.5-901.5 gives 23.73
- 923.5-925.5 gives 21.71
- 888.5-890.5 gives 24.41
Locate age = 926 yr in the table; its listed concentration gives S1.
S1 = 21.54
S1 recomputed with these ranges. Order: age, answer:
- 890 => 24.27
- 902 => 22.43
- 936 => 22.33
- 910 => 22.42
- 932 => 22.47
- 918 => 21.28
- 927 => 21.95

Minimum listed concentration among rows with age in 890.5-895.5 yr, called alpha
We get 24.03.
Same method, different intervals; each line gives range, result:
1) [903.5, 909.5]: 22.09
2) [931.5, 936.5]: 21.16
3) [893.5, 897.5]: 23.14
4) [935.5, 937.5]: 22.24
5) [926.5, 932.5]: 21.11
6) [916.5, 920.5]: 21.18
